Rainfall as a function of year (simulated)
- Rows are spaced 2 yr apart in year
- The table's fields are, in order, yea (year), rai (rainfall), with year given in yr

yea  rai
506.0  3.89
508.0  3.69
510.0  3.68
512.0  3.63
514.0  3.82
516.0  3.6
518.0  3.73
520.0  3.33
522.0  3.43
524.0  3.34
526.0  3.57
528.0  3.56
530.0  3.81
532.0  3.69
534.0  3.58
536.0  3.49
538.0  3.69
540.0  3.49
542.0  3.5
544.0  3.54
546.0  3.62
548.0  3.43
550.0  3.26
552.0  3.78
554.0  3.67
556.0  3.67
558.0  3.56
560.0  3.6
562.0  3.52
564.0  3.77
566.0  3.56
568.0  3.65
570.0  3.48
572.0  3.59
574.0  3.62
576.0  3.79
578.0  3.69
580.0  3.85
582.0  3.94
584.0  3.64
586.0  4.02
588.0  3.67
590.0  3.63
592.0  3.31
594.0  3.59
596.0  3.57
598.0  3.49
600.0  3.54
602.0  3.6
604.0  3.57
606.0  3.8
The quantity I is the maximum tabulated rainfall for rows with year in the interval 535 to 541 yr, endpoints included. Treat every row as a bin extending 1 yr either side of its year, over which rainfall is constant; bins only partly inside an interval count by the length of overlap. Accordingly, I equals 3.69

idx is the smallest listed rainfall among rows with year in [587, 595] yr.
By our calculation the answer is 3.31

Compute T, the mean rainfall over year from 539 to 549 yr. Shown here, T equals 3.52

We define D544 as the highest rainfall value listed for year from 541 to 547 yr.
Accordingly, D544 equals 3.62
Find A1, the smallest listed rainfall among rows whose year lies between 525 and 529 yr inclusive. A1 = 3.56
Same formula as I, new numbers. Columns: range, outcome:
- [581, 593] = 4.02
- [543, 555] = 3.78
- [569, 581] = 3.85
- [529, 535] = 3.81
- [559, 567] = 3.77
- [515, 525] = 3.73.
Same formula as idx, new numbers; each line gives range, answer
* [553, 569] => 3.52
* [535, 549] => 3.43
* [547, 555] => 3.26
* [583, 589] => 3.64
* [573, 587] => 3.62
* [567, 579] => 3.48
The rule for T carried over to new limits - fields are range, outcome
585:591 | 3.77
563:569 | 3.66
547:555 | 3.53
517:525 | 3.46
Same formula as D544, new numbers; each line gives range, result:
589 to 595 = 3.63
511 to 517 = 3.82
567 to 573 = 3.65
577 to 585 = 3.94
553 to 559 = 3.67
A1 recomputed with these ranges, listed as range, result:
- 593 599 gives 3.49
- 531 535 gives 3.58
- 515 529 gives 3.33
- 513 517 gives 3.6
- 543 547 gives 3.54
